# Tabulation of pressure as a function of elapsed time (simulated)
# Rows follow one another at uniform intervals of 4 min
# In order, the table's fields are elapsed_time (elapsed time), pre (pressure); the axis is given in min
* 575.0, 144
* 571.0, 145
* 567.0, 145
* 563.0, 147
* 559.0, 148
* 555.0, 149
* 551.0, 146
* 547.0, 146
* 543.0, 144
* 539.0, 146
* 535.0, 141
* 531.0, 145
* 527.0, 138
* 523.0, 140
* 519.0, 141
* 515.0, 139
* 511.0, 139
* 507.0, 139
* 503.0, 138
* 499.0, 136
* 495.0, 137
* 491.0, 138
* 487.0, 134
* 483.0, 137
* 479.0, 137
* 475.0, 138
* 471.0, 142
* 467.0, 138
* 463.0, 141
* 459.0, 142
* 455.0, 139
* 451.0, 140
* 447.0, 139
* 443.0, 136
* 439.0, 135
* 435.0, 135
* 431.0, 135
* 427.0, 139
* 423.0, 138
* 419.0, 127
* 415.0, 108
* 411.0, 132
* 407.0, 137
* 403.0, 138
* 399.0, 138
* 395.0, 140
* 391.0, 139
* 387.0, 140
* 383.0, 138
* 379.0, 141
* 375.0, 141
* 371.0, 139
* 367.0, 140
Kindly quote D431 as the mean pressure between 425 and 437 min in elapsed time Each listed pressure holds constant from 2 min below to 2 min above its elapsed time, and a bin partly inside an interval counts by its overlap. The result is 136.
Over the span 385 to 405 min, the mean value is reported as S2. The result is 139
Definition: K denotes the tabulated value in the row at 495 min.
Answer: 137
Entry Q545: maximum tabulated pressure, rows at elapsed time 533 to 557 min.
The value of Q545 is 149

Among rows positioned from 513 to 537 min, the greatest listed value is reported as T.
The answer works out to 145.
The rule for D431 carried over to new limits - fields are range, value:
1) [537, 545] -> 145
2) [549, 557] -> 148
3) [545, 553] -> 146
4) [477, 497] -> 137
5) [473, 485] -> 137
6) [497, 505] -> 137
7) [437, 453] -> 138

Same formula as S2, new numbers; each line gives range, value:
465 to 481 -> 139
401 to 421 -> 128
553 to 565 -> 148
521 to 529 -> 139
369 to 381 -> 140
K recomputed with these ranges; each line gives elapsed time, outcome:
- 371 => 139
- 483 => 137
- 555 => 149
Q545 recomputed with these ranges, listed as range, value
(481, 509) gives 139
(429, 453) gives 140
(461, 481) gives 142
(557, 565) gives 148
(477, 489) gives 137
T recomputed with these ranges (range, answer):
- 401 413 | 138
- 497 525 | 141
